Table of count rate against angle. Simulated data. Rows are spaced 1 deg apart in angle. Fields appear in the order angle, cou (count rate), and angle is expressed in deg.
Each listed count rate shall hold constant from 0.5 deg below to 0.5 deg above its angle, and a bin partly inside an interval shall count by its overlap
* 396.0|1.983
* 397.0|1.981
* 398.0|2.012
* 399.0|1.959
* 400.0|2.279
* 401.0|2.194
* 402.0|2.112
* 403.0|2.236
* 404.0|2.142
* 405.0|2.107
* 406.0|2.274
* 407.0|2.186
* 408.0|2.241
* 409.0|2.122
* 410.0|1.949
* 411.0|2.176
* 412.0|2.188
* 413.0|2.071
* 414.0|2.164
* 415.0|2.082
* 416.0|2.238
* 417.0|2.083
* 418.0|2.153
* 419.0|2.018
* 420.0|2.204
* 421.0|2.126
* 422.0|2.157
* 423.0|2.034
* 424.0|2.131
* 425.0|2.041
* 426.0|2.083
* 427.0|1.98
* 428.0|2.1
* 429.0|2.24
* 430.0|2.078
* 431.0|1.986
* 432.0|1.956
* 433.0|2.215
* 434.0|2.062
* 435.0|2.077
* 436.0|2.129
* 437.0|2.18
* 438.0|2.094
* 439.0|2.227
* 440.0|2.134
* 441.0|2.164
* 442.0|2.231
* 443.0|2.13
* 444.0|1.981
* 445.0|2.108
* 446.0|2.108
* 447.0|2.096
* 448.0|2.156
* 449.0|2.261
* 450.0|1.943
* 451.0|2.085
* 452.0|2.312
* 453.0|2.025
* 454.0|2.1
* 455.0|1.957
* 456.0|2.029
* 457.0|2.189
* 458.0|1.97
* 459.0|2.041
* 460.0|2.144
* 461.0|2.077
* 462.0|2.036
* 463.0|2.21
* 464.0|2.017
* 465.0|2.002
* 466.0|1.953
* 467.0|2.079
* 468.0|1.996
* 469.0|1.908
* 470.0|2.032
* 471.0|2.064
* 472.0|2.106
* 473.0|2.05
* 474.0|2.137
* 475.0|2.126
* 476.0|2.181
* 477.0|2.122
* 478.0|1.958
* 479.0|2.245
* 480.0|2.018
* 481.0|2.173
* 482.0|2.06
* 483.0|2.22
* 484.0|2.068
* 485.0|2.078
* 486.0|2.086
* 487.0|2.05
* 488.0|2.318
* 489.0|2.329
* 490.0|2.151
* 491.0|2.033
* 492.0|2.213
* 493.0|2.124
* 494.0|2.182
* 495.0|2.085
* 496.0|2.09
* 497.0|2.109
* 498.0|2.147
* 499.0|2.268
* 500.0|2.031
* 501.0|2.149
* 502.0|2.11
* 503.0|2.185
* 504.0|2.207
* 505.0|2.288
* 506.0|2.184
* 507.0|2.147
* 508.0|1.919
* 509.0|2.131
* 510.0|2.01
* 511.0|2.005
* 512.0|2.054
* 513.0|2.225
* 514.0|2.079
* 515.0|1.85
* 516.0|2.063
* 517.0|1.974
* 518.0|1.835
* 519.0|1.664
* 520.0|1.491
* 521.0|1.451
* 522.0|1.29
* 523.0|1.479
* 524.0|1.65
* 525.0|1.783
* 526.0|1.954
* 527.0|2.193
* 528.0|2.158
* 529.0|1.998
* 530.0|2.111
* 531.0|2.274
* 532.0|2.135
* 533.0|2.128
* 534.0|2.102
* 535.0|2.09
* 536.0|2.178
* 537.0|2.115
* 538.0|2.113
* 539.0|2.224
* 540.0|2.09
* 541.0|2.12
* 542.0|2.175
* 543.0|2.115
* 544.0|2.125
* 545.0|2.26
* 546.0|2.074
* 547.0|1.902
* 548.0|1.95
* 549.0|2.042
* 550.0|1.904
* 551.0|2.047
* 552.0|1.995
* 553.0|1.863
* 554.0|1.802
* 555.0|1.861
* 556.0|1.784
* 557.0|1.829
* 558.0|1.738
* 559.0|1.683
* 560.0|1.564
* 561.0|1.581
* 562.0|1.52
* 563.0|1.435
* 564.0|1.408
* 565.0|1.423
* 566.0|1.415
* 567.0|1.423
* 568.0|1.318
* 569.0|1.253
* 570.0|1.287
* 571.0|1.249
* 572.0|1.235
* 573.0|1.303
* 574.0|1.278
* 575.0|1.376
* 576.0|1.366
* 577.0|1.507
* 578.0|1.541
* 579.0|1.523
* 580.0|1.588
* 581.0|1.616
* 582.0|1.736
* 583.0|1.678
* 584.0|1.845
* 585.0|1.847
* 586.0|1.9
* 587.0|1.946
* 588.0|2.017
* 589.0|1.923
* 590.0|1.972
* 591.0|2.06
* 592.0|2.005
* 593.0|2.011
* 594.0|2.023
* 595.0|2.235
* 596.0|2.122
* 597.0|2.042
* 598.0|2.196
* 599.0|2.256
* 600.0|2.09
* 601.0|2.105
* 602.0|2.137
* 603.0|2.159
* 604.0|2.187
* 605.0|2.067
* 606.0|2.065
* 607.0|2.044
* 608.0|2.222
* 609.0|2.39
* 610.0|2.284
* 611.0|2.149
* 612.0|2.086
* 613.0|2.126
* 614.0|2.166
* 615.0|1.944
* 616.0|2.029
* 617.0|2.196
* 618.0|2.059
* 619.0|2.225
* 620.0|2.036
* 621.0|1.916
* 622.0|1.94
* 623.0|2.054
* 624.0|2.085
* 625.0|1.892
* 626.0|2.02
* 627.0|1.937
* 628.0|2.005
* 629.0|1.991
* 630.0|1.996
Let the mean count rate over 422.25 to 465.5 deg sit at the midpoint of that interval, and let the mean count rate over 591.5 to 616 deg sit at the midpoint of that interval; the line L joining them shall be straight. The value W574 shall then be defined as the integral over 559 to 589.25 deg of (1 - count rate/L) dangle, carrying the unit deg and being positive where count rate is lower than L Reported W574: 8.4 deg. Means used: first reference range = 2.1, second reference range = 2.13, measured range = 1.54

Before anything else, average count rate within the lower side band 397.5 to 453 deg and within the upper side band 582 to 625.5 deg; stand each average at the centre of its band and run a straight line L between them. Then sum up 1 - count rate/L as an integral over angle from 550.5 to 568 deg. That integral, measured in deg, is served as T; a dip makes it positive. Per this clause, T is 3.5 deg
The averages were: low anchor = 2.12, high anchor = 2.06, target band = 1.66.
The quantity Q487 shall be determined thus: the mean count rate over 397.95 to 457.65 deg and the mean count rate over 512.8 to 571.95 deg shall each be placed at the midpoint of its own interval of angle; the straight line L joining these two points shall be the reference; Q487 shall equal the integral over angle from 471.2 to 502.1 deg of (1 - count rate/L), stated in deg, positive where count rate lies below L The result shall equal -2.4 deg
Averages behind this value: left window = 2.12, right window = 1.84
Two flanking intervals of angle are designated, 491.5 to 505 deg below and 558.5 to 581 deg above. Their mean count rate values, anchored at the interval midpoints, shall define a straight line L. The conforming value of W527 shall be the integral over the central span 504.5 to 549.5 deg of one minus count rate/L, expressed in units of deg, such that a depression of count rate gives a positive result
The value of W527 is -3.8 deg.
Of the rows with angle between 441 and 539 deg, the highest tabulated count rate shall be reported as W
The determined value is 2.329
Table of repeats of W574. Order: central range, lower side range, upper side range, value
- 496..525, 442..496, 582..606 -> 1.6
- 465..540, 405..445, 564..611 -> -3.0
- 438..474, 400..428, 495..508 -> 0.9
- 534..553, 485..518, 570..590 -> -2.4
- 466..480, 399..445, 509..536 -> -0.3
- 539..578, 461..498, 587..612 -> 7.6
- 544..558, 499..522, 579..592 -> -0.3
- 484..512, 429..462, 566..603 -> -2.3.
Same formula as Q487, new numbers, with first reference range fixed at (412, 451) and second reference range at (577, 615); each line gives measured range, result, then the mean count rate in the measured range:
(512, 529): 1.82 deg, 1.83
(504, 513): -0.20 deg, 2.11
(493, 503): -0.31 deg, 2.13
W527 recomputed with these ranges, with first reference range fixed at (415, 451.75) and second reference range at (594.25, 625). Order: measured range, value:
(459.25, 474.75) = 0.4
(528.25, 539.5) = -0.1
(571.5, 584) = 3.7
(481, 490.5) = -0.2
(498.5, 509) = -0.2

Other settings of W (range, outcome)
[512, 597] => 2.274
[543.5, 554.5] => 2.26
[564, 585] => 1.847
